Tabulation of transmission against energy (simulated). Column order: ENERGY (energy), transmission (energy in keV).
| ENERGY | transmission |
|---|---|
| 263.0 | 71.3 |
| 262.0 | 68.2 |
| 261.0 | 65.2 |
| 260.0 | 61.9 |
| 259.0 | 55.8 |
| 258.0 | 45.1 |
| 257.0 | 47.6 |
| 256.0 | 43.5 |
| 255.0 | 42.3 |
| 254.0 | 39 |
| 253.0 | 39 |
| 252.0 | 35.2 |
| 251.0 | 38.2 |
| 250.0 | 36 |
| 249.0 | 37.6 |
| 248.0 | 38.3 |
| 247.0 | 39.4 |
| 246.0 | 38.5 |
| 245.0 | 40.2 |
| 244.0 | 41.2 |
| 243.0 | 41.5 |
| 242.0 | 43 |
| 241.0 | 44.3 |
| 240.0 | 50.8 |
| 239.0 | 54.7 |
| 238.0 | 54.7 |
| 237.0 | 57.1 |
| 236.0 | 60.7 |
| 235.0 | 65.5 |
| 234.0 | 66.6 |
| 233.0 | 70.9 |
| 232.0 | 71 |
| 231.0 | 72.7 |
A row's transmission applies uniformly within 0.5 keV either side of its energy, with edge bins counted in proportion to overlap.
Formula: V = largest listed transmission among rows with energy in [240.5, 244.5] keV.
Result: 44.3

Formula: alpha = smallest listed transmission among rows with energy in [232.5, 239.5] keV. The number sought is 54.7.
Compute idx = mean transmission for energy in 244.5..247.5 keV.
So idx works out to 39.4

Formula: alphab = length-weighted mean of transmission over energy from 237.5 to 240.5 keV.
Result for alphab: 53.4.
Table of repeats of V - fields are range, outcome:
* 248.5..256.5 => 43.5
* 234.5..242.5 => 65.5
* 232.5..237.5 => 70.9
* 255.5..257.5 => 47.6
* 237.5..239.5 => 54.7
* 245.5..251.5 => 39.4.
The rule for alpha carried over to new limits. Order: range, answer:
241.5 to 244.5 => 41.2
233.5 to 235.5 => 65.5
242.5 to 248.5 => 38.3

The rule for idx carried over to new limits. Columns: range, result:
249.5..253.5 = 37.1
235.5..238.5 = 57.5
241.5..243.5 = 42.2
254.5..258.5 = 44.6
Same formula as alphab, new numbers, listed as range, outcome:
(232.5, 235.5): 67.7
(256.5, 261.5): 55.1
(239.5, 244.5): 44.2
